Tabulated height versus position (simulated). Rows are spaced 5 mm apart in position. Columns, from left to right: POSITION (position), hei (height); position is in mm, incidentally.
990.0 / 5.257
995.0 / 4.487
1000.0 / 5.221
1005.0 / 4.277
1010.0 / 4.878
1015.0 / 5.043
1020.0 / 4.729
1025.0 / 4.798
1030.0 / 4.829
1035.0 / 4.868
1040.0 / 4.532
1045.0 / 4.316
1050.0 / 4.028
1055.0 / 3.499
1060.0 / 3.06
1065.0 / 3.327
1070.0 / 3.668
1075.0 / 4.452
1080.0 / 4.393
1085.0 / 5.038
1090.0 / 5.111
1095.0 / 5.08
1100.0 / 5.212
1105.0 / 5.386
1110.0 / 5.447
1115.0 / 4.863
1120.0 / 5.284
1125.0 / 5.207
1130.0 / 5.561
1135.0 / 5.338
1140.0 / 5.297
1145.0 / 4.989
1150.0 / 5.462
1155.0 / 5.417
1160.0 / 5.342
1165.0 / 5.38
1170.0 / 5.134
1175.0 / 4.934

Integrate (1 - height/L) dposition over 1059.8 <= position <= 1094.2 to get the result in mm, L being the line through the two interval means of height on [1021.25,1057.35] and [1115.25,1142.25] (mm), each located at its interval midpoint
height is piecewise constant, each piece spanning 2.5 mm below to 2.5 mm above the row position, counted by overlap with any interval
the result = 3.9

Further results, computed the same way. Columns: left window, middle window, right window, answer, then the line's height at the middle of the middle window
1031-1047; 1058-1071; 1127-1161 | 4.0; 4.78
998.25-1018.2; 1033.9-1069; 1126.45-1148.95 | 7.7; 4.99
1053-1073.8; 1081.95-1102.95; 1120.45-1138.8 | -4.0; 4.29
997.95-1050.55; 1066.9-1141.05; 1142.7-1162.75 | 1.2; 5.08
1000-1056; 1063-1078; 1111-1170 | 3.1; 4.85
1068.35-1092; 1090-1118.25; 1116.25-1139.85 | -1.5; 4.93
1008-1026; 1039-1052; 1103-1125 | 1.8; 4.98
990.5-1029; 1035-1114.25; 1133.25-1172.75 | 9.0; 5.02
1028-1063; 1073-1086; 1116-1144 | 0.1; 4.6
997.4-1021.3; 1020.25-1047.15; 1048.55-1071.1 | -3.2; 4.18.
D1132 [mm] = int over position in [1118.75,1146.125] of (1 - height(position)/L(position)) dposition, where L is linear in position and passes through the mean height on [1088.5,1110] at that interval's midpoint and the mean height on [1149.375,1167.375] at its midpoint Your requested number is 0.1 mm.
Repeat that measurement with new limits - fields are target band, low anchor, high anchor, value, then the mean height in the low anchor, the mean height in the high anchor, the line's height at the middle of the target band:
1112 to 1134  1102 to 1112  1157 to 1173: 0.5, 5.4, 5.28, 5.37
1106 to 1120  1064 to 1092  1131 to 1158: -1.0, 4.37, 5.32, 4.87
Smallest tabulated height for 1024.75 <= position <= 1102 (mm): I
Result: 3.06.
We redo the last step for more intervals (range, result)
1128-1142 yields 5.297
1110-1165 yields 4.863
